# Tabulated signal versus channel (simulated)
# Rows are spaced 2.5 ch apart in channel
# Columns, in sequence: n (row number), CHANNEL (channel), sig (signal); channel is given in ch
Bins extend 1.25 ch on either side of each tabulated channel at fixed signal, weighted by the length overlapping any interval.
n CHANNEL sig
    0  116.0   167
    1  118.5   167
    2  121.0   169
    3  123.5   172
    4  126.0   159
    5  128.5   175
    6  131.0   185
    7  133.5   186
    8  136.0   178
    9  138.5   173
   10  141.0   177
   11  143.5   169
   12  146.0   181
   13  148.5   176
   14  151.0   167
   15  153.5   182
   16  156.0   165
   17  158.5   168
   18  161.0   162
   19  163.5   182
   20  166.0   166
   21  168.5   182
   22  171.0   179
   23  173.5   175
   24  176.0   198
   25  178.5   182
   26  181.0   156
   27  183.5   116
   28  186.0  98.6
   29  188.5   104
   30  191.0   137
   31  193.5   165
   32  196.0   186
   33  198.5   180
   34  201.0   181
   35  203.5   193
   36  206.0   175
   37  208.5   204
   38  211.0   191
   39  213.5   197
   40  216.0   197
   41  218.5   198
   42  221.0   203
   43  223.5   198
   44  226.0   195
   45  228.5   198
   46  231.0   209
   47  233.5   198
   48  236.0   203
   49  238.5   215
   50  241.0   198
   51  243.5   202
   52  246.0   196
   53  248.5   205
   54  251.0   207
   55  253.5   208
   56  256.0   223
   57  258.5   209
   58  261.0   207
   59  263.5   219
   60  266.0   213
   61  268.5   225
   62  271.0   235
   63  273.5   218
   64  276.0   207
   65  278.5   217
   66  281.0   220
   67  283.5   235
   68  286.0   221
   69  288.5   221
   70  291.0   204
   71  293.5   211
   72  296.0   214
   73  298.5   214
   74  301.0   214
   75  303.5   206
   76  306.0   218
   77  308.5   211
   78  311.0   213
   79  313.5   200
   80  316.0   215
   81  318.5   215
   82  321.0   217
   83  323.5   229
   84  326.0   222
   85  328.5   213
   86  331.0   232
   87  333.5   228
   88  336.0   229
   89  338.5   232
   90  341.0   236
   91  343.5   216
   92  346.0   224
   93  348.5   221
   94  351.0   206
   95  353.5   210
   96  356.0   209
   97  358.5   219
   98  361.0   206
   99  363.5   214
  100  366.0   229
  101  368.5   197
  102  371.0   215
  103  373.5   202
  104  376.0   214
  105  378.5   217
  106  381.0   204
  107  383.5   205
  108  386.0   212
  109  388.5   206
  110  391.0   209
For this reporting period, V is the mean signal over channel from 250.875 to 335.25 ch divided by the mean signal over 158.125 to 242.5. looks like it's 1.2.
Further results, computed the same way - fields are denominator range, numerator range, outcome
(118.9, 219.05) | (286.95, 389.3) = 1.25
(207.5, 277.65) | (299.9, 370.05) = 1.05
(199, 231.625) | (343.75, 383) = 1.09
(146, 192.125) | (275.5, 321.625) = 1.33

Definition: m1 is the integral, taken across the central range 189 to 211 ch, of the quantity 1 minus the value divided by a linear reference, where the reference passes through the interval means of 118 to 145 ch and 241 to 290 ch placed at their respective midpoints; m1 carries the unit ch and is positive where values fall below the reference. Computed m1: 2.1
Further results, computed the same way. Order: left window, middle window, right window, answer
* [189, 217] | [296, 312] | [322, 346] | 0.2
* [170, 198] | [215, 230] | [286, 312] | -2.1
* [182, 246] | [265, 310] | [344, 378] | -4.5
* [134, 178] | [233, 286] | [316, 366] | -3.2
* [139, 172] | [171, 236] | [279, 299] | 4.1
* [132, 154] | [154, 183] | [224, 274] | 1.8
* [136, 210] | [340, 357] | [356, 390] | -1.0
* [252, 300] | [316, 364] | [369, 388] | -1.8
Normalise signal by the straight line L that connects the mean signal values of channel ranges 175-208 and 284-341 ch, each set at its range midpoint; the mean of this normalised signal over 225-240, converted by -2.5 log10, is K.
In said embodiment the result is -0.13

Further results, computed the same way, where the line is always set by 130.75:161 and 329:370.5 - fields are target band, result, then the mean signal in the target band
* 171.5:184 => 0.077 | 169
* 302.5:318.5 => -0.002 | 211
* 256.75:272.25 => -0.091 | 218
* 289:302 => -0.024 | 212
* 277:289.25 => -0.091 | 223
